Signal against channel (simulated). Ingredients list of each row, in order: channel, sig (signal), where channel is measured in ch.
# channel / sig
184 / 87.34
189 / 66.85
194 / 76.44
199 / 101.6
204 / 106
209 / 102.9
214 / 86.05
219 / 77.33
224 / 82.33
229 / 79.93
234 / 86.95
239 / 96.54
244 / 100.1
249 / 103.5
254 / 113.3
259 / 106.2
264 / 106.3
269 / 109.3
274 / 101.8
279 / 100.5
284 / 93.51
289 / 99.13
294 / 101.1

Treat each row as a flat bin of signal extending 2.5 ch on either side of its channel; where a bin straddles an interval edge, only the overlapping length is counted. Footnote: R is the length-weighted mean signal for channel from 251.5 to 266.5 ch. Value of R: 109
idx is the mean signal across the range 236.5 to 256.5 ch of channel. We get 103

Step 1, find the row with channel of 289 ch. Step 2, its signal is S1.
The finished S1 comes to 99.13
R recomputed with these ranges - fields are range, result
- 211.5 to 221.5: 81.7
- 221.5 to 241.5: 86.4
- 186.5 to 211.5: 90.8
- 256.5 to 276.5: 106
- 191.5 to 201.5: 89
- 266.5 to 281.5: 104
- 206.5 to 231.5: 85.7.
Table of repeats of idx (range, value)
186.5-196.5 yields 71.6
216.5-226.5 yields 79.8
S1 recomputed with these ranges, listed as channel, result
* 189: 66.85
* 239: 96.54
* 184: 87.34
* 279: 100.5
